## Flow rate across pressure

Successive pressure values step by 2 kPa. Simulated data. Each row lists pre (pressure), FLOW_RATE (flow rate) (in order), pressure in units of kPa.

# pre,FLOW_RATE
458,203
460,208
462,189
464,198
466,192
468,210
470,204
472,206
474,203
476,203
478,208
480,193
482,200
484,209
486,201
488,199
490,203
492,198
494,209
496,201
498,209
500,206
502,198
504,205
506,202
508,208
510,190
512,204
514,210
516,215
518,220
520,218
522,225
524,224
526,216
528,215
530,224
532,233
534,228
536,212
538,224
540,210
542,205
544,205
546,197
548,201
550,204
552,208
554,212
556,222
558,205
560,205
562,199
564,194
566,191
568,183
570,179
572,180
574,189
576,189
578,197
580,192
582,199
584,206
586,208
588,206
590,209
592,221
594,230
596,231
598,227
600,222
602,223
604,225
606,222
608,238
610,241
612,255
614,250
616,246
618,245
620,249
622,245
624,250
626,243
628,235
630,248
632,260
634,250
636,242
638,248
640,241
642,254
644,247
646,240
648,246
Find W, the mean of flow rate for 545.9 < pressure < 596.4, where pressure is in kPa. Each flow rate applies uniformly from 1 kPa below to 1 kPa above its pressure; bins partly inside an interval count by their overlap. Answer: 202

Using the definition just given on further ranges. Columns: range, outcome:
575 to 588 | 199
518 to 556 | 215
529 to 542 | 221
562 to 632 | 220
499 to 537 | 213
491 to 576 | 207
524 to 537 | 222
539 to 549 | 204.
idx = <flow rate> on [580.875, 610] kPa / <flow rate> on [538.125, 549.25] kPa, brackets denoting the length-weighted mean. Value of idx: 1.07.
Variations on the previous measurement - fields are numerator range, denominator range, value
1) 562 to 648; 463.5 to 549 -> 1.08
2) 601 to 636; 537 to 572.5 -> 1.20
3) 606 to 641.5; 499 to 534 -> 1.15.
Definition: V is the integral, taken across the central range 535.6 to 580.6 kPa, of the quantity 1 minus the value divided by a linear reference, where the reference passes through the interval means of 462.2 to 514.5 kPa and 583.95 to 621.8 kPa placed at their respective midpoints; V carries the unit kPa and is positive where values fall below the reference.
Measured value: 3.91 kPa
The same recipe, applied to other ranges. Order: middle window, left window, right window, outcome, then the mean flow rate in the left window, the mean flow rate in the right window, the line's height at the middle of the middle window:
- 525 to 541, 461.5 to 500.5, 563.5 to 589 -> -1.86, 202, 193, 197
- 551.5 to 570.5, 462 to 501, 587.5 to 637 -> 1.97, 202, 237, 223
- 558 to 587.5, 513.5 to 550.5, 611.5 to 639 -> 4.51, 215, 247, 229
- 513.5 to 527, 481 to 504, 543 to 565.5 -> -0.99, 203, 204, 204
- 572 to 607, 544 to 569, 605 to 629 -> 2.19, 202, 243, 224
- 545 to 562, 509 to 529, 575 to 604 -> 0.52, 214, 212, 213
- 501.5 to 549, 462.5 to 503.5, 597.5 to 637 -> 0.51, 202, 241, 215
